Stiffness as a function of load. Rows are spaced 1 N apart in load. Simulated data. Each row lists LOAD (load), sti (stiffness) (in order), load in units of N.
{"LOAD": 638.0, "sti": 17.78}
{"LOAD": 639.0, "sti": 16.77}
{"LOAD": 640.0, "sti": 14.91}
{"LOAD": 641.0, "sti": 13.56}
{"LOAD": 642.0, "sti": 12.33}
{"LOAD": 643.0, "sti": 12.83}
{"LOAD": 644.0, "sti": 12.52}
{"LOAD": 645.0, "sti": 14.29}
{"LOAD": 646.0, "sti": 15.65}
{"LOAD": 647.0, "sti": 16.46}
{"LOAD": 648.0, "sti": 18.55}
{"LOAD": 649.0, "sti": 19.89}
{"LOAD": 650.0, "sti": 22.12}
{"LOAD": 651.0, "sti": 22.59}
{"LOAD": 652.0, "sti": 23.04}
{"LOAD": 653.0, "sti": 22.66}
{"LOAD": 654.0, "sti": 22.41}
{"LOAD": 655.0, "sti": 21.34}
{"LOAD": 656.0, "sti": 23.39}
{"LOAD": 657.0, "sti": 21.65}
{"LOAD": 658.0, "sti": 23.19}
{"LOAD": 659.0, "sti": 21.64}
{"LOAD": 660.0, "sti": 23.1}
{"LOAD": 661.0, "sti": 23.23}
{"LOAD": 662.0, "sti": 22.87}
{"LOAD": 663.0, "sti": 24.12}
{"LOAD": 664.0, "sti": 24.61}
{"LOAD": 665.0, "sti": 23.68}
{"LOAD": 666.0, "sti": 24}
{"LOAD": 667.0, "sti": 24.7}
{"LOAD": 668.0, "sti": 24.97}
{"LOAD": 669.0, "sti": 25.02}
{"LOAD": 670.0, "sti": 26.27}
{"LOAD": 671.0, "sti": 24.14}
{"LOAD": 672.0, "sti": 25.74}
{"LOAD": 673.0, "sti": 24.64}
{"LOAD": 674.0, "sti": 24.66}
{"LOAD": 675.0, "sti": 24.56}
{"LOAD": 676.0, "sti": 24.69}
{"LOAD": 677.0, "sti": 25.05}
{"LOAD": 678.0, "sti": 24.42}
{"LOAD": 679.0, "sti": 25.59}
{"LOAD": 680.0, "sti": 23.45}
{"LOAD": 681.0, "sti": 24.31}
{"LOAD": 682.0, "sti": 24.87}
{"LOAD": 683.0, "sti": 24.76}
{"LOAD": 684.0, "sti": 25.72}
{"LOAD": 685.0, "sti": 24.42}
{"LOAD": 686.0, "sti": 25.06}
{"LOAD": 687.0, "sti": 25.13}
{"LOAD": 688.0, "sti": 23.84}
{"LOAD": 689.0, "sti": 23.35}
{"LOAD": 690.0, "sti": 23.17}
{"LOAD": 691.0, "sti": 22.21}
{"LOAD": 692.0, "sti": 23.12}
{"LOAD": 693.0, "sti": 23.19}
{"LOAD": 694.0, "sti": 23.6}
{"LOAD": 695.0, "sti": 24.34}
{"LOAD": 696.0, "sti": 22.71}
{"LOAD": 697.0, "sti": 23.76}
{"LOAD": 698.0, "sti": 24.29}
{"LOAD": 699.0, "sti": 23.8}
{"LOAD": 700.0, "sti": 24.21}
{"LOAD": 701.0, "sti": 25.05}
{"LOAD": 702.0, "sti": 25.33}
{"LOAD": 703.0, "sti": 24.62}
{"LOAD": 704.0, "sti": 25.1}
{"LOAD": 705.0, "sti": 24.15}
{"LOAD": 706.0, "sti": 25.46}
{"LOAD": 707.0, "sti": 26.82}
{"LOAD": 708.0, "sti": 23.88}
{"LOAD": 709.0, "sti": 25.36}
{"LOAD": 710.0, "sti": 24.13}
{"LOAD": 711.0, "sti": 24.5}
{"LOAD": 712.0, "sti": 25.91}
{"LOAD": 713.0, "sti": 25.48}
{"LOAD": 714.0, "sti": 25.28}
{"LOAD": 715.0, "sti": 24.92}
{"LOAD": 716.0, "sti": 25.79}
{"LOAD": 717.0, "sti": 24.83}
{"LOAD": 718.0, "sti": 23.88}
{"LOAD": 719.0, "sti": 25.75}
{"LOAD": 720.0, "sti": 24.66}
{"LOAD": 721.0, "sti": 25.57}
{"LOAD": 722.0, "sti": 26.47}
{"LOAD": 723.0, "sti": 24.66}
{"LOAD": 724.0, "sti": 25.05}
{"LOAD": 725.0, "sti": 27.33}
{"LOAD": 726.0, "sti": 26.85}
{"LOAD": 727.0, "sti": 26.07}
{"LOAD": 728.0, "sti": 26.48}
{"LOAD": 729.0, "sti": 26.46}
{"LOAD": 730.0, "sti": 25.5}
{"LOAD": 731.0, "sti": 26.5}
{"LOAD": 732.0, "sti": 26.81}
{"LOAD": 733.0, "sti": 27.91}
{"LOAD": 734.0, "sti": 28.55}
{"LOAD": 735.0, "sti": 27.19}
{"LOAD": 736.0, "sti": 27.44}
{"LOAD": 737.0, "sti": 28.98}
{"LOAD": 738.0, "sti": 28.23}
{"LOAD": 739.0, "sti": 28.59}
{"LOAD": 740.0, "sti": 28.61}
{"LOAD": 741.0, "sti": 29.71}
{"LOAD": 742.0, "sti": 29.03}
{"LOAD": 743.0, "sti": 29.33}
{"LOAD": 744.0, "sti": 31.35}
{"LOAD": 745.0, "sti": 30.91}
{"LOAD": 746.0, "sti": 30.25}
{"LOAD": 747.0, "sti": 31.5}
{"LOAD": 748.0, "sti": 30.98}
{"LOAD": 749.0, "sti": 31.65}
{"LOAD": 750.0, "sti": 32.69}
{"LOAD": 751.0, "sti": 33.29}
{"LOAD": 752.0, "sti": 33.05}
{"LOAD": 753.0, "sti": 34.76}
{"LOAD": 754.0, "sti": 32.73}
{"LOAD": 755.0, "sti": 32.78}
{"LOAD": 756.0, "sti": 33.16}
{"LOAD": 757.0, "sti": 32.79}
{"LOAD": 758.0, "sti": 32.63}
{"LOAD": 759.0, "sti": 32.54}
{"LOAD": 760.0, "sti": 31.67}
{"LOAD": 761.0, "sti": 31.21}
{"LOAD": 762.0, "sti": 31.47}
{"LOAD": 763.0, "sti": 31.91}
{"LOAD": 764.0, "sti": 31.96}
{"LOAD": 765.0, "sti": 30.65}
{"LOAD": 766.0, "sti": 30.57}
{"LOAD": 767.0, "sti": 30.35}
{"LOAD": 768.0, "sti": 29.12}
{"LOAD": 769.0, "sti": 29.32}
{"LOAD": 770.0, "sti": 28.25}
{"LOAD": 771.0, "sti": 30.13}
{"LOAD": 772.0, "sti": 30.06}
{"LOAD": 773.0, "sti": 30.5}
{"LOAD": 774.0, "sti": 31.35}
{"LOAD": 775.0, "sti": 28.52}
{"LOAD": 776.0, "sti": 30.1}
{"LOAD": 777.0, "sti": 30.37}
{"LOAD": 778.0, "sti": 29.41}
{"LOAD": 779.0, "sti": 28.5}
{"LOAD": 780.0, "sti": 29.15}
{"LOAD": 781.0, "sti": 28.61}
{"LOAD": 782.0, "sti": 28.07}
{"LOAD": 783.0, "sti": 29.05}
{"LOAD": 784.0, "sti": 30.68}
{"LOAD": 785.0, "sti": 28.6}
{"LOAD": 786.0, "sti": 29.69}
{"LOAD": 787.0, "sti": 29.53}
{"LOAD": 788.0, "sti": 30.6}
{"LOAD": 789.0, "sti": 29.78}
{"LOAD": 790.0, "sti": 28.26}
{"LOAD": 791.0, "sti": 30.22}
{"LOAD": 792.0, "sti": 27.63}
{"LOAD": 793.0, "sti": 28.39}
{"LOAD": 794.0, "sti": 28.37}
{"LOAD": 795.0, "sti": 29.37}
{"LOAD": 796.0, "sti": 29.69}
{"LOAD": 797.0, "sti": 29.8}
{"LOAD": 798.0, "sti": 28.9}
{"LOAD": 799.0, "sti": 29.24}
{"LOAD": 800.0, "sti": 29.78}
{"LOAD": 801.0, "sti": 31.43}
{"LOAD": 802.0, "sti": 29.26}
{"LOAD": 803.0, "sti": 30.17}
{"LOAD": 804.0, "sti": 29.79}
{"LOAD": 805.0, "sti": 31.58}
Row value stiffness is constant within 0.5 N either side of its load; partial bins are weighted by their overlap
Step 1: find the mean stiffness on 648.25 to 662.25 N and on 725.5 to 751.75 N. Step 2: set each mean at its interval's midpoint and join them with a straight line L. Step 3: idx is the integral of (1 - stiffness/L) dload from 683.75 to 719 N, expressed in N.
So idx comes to 2.0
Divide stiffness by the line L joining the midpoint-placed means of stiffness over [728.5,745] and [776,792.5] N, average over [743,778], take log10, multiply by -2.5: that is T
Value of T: -0.09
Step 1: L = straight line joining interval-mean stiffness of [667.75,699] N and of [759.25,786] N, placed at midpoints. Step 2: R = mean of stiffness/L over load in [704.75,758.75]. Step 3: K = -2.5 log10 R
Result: -0.02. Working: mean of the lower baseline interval 24.3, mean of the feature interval 28.1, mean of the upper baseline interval 30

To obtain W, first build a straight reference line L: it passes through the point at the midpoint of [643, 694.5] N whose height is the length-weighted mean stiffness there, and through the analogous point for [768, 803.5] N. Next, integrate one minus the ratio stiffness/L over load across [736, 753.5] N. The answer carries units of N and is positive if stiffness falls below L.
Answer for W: -2.3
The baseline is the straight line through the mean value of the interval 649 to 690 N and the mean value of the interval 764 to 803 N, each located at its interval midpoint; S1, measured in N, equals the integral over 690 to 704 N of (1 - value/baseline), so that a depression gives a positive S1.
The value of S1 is 0.8 N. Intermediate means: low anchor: 23.9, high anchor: 29.5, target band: 23.9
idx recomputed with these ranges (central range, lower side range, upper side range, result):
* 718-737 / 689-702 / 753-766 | 1.0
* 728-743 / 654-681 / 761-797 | -0.2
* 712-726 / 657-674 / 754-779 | 1.1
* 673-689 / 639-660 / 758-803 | -2.4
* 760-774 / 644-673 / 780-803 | -1.2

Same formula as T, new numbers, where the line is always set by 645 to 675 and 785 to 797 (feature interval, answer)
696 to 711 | 0.01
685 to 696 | 0.02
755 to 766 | -0.16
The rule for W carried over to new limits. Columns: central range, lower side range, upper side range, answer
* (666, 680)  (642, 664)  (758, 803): -2.0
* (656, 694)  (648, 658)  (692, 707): -1.7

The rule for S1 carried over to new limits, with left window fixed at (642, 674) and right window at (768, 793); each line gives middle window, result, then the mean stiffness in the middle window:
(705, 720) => 0.0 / 25.1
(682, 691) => -0.3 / 24.3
